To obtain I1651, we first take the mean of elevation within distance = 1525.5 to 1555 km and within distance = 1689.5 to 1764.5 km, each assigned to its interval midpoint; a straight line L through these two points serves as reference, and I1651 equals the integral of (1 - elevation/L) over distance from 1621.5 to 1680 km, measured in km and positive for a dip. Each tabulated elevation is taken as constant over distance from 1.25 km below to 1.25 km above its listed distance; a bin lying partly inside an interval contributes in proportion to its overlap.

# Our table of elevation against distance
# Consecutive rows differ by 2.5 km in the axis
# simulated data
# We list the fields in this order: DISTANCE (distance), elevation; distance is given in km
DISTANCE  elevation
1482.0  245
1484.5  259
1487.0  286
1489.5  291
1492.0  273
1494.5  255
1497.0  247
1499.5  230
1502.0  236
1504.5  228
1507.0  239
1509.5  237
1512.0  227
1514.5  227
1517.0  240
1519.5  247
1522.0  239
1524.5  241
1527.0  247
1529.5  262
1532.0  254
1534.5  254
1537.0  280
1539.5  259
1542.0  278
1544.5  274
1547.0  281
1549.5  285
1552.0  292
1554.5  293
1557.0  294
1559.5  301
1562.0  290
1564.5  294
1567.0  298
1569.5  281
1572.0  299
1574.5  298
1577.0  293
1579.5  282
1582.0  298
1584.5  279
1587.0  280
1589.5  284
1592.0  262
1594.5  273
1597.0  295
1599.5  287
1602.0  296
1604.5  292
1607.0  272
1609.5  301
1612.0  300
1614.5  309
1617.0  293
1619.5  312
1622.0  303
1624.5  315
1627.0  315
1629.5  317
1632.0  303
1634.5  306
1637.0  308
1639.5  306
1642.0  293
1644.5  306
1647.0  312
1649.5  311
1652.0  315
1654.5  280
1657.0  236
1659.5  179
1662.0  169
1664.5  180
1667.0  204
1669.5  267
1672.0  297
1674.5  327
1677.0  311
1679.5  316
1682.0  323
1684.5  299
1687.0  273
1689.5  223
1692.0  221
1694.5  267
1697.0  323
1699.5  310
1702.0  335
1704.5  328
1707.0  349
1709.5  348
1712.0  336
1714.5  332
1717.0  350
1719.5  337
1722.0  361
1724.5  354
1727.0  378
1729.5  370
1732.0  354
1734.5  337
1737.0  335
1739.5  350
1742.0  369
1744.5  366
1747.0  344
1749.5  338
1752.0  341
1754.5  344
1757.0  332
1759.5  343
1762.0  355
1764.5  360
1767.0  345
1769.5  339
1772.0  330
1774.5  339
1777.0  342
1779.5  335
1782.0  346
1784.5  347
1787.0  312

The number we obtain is 5.2 km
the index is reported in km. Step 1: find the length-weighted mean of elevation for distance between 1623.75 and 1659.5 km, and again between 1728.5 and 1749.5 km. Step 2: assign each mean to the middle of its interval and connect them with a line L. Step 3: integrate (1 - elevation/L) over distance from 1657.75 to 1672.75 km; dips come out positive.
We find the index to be 4.7 km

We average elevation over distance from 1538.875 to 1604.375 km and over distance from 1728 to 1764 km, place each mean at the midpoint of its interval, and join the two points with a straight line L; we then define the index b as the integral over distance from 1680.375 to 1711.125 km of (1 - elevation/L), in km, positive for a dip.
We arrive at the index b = 2.8 km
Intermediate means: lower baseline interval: 287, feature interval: 301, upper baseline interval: 349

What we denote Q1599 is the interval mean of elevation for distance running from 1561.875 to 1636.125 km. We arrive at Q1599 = 294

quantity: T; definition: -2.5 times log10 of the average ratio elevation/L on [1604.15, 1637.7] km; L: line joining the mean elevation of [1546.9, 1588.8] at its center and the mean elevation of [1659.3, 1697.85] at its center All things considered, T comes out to -0.10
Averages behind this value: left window 291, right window 263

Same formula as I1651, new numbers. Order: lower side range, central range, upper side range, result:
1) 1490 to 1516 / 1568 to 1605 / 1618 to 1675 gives -3.2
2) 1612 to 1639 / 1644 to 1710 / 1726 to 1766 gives 9.2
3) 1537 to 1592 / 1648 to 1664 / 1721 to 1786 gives 3.5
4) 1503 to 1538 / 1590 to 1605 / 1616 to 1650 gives 0.2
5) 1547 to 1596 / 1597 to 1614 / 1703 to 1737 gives 0.5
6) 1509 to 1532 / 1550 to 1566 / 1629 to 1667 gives -2.8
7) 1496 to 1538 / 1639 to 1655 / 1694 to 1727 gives 0.1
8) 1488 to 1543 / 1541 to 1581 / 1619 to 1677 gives -4.5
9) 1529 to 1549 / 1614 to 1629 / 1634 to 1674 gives -2.3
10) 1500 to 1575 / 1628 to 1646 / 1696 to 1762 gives 0.0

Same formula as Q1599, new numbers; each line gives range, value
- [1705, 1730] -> 350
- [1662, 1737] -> 309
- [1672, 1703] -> 294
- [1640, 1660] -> 284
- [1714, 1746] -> 354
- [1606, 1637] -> 304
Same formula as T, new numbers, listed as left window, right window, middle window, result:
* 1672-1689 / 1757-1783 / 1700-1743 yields -0.08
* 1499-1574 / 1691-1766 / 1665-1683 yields 0.11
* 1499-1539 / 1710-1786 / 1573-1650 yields -0.04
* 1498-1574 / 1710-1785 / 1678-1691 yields 0.13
